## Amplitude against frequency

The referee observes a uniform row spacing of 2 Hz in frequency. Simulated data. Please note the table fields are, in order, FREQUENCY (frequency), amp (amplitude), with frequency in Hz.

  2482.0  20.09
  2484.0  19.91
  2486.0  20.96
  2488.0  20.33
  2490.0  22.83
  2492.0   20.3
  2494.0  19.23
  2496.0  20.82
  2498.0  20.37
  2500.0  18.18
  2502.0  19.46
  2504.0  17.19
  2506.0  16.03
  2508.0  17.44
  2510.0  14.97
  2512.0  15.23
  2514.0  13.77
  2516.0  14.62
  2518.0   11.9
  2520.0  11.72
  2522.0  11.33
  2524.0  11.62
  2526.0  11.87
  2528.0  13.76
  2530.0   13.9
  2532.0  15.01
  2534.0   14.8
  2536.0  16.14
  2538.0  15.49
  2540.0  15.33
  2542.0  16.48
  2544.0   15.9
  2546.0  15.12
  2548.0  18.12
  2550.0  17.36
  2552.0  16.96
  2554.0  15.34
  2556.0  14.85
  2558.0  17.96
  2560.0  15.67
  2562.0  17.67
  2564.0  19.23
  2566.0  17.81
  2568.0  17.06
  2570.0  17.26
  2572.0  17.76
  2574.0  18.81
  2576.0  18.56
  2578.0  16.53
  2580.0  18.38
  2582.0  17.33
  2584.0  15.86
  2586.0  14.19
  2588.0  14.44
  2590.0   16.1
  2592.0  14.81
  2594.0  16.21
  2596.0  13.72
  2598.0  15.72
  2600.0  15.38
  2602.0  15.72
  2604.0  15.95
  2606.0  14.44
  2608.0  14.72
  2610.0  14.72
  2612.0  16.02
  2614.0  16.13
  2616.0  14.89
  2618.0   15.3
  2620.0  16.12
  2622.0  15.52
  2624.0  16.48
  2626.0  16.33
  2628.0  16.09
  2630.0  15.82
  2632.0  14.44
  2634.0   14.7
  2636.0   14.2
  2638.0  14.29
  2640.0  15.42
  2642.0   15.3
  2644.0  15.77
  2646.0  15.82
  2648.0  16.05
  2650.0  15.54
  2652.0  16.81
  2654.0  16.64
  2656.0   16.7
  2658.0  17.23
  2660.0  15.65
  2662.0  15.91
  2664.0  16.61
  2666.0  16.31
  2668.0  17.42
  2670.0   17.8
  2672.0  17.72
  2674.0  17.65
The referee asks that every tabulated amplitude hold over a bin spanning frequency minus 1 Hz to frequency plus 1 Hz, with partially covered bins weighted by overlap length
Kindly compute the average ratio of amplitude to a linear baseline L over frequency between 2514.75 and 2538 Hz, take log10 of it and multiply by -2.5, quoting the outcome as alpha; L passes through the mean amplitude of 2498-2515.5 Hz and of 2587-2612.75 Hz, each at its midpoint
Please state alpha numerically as 0.22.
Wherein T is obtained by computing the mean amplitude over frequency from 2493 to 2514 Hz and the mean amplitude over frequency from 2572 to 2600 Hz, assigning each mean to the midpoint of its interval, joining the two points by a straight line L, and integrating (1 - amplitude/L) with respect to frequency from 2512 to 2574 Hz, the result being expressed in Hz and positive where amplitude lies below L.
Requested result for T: 5.5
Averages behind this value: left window 17.7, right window 16.2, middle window 15.4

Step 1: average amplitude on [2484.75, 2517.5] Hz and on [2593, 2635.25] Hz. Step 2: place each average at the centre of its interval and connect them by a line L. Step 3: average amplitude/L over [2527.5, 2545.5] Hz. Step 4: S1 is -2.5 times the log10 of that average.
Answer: 0.14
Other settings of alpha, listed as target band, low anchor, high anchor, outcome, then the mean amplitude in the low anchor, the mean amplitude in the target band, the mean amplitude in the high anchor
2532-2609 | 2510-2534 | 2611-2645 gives -0.14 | 13.3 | 16.3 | 15.5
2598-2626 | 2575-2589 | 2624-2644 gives 0.02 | 16.5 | 15.5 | 15.3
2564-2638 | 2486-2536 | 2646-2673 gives 0.03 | 16.2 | 16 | 16.6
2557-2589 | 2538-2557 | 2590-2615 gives -0.09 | 16.1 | 17.2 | 15.3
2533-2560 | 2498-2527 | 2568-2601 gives -0.04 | 14.9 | 16.1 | 16.3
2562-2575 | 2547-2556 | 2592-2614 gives -0.11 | 16.7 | 18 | 15.3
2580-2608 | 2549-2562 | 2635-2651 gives 0.03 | 16.5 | 15.5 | 15.3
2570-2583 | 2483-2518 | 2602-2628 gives -0.09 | 18.1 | 17.8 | 15.6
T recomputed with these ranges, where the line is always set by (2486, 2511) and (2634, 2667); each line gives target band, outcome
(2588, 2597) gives 1.0 Hz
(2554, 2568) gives 0.5 Hz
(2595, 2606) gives 1.1 Hz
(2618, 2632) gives 0.4 Hz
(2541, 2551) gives 0.8 Hz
